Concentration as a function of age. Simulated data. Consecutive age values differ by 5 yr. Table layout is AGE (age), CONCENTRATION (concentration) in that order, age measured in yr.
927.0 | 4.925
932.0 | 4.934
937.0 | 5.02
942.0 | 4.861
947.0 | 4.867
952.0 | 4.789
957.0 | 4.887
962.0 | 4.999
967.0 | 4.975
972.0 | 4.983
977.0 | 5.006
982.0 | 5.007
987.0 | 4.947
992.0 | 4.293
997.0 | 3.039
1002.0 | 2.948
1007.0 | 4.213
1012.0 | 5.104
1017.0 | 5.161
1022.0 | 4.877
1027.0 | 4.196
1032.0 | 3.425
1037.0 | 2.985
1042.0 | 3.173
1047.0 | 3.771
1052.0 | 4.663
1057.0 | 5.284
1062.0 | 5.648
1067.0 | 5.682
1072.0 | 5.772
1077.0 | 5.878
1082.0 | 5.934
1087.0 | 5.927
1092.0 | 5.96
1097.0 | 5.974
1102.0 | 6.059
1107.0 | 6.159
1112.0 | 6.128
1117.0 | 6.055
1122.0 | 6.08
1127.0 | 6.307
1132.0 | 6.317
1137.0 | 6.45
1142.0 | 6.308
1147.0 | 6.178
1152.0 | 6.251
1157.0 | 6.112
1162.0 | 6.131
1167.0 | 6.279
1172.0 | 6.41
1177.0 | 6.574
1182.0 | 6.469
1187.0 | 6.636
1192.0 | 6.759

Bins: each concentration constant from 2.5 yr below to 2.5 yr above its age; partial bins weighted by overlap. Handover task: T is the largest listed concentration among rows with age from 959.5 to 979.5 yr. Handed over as 5.006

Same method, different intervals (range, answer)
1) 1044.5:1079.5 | 5.878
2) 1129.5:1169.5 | 6.45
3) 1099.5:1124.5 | 6.159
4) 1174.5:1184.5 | 6.574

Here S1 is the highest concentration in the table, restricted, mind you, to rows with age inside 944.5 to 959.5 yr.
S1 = 4.887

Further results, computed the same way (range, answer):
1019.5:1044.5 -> 4.877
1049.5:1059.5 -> 5.284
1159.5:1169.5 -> 6.279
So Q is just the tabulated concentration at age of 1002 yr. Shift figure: 2.948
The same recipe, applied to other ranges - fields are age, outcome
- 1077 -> 5.878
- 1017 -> 5.161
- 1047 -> 3.771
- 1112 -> 6.128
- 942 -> 4.861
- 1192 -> 6.759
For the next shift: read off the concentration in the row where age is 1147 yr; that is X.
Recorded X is 6.178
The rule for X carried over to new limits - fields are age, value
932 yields 4.934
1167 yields 6.279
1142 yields 6.308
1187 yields 6.636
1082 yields 5.934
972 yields 4.983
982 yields 5.007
